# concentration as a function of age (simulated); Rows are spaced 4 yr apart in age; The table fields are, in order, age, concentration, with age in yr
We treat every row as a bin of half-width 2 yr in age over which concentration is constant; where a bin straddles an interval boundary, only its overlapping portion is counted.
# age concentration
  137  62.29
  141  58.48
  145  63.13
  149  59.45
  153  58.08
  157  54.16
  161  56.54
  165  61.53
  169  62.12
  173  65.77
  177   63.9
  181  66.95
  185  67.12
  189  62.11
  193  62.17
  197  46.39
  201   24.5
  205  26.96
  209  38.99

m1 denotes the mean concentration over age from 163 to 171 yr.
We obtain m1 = 61.8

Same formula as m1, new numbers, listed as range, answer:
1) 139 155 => 59.8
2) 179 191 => 65.4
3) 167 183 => 64.7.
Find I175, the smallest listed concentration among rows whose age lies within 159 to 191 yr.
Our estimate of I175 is 56.54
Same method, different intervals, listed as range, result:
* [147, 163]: 54.16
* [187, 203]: 24.5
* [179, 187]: 66.95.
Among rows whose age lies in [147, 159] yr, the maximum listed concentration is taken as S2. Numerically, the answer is 59.45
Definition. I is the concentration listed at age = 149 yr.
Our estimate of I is 59.45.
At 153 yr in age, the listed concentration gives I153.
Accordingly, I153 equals 58.08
